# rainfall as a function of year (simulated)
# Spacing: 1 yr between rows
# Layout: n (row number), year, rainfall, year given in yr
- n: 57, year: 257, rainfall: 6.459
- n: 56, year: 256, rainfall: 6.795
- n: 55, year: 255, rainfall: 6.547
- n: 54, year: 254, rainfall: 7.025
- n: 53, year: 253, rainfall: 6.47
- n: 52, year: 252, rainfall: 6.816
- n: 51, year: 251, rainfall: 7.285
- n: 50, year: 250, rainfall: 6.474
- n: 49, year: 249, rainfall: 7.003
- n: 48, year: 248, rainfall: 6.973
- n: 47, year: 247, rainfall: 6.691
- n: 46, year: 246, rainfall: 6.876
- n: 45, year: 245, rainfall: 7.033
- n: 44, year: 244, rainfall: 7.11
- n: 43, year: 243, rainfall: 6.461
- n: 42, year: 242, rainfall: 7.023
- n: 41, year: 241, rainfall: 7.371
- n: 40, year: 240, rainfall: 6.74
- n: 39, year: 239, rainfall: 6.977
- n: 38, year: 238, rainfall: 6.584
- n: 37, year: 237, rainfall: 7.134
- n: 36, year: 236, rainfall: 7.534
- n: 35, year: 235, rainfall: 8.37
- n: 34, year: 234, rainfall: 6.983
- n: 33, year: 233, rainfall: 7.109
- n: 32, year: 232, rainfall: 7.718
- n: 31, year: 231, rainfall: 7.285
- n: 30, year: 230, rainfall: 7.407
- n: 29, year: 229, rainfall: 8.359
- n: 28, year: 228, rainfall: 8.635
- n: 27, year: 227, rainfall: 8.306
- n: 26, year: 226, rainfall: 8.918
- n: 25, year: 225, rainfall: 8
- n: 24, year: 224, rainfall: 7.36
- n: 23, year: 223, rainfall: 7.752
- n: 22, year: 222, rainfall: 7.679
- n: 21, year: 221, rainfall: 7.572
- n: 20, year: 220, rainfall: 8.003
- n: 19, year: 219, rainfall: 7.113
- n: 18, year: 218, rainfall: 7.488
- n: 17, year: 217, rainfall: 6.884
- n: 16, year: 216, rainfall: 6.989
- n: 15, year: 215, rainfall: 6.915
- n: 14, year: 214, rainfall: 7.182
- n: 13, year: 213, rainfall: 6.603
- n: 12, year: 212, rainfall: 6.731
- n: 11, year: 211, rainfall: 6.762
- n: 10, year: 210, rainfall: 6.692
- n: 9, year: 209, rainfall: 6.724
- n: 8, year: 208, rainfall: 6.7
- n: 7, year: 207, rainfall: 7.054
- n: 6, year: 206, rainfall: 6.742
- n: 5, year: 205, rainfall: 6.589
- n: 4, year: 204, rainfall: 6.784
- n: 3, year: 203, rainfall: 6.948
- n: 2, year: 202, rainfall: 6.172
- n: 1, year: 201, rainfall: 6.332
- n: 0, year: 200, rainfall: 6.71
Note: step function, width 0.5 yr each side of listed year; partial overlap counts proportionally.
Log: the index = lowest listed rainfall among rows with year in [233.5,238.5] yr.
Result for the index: 6.584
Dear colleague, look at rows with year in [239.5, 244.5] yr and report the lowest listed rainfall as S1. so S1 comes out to 6.461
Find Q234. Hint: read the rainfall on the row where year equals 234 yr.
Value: 6.983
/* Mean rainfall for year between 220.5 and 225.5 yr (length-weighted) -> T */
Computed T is 7.67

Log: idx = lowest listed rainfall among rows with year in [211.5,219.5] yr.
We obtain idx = 6.603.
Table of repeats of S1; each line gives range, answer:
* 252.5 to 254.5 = 6.47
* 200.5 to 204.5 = 6.172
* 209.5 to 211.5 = 6.692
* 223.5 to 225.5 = 7.36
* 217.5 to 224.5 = 7.113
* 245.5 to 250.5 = 6.474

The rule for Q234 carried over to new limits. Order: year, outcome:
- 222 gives 7.679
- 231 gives 7.285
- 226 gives 8.918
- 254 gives 7.025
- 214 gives 7.182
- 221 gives 7.572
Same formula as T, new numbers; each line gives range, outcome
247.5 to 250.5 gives 6.82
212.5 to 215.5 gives 6.9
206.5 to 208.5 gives 6.88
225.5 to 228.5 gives 8.62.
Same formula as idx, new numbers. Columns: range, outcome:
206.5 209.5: 6.7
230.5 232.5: 7.285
